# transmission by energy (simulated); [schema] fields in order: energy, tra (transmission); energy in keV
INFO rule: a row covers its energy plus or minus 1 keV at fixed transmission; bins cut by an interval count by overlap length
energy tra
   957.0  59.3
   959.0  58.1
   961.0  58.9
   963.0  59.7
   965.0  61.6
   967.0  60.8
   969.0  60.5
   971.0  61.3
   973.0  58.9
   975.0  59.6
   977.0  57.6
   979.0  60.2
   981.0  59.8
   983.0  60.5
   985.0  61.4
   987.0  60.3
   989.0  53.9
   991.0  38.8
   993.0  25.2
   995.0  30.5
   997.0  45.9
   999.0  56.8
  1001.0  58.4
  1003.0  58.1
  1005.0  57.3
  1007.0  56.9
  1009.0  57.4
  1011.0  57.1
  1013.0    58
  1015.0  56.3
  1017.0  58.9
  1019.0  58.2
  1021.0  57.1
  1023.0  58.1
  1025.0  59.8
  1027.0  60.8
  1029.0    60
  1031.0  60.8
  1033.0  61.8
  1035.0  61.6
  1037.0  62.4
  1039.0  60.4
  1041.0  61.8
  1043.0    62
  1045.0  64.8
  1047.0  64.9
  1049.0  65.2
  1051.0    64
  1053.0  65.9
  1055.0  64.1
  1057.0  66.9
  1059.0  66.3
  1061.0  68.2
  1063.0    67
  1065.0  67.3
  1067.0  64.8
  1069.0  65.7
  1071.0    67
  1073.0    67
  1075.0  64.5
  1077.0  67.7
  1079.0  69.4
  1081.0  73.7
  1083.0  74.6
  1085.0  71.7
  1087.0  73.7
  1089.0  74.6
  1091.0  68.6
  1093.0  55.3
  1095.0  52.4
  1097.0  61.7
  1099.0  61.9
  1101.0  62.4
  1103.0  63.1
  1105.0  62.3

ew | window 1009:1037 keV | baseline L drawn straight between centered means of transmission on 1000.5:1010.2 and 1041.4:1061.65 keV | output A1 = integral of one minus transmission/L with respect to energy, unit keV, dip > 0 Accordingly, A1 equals 0.6 keV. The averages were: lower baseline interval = 57.6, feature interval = 59.2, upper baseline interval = 65.1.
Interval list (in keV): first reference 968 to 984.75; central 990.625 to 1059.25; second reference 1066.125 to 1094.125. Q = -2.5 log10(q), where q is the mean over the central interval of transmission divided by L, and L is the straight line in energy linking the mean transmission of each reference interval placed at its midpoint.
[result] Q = 0.11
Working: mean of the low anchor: 59.9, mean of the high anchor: 68.4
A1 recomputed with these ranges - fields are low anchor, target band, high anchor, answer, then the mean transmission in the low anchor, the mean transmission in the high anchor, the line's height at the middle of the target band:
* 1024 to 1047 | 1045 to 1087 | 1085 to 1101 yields -2.84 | 61.6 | 64.4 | 63.1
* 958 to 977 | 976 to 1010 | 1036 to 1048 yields 4.42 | 59.8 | 62.7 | 60.8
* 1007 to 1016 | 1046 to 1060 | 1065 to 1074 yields -0.36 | 57.2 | 66.3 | 63.7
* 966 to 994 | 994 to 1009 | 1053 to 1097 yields 1.53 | 55.6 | 67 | 58.2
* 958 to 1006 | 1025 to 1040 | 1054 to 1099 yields 0.09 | 55.2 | 66.8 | 61.4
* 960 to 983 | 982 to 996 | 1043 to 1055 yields 3.15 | 59.9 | 64.6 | 61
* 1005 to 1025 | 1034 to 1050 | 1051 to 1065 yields 0.05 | 57.7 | 66.3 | 63.1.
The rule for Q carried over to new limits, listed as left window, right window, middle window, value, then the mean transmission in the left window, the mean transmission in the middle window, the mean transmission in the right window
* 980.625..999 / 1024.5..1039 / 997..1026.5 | -0.05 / 48.5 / 57.4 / 61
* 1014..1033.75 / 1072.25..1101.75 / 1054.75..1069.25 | -0.05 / 59.1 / 66.4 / 66.6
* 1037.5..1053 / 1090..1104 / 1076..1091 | -0.17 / 63.4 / 72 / 60.8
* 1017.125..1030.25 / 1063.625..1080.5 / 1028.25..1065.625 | -0.02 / 59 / 64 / 66.9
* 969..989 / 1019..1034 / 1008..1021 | 0.04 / 59.7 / 57.6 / 59.7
